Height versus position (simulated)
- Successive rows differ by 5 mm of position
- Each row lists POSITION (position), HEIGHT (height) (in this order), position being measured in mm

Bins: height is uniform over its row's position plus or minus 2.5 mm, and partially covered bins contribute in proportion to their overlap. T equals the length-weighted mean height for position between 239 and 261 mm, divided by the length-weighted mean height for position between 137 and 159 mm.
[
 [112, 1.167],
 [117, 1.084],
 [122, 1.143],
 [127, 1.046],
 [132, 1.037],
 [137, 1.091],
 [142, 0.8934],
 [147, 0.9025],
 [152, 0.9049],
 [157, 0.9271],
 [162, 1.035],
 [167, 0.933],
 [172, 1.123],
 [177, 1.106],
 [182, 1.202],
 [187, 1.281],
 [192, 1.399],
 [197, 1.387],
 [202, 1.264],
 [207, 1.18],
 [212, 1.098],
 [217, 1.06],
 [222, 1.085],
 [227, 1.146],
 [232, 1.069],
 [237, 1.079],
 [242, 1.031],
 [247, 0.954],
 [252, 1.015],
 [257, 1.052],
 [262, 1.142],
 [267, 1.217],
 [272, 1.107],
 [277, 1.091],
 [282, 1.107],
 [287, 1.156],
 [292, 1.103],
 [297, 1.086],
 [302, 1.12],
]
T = 1.10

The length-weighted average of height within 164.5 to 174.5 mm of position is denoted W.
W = 1.03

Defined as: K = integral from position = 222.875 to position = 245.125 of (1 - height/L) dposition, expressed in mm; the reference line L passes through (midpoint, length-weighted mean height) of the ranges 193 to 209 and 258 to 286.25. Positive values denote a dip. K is 2.5 mm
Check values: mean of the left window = 1.29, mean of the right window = 1.13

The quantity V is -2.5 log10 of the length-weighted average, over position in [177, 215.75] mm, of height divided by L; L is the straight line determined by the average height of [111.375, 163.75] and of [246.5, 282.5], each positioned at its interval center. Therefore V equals -0.182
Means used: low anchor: 1.02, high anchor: 1.09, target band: 1.24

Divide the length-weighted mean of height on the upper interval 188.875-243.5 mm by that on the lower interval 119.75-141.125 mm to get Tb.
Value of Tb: 1.1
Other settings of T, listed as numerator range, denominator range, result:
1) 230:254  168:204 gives 0.83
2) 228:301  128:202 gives 1.00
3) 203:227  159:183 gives 1.05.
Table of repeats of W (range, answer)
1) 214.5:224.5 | 1.07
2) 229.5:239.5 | 1.07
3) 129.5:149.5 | 0.981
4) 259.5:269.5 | 1.18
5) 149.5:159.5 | 0.916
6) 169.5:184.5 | 1.14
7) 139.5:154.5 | 0.9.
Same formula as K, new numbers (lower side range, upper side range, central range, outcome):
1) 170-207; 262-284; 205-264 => 5.5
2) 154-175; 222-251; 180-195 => -4.1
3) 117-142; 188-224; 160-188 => 1.1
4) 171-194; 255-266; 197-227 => 0.6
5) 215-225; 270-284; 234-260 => 1.4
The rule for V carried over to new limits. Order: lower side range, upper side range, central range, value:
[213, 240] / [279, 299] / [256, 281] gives -0.02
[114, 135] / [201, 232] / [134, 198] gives 0.02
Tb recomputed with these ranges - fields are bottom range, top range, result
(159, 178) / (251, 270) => 1.07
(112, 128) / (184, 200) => 1.22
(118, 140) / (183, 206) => 1.22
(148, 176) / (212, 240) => 1.10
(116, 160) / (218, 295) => 1.09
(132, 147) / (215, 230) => 1.11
